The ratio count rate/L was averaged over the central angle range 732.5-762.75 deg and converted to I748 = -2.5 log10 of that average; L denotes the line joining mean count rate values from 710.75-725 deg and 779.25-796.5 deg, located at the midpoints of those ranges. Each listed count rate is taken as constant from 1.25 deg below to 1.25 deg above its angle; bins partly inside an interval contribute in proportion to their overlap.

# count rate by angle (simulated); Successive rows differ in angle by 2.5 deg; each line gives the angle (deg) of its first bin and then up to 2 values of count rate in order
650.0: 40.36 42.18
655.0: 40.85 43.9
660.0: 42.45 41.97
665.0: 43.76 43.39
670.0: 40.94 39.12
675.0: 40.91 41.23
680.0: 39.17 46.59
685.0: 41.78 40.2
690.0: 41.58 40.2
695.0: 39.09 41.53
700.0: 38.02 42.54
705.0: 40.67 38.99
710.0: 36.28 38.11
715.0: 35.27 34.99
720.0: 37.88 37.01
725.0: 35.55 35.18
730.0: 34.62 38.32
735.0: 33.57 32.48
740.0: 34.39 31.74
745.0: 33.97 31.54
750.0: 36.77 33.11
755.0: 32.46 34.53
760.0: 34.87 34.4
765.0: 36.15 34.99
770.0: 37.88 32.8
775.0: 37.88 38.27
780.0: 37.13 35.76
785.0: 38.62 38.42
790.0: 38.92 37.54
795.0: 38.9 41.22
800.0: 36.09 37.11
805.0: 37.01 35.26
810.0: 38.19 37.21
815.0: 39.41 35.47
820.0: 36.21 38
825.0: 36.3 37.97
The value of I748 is 0.10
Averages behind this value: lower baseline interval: 36.5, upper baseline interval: 38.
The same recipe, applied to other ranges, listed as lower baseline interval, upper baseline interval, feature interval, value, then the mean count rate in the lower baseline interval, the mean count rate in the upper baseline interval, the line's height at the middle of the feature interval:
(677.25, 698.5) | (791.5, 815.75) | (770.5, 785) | 0.05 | 41.3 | 37.8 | 38.5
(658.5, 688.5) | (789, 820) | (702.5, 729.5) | 0.09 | 41.8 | 37.6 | 40.5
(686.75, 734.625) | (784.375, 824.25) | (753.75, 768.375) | 0.10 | 38.1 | 37.7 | 37.9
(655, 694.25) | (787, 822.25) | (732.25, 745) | 0.18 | 41.7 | 37.6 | 39.7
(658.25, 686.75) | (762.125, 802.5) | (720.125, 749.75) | 0.14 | 41.9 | 37.2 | 39.3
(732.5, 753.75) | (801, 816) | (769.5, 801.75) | -0.05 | 33.7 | 37.3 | 36.1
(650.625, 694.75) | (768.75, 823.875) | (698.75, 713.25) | 0.04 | 41.7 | 37.4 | 40.5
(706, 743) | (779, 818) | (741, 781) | 0.06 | 35.7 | 37.7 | 36.7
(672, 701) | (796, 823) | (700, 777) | 0.11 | 40.9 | 37.4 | 39.4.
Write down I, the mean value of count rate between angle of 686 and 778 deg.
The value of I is 36.4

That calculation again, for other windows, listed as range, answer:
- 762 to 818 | 37.2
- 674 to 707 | 41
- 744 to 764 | 34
